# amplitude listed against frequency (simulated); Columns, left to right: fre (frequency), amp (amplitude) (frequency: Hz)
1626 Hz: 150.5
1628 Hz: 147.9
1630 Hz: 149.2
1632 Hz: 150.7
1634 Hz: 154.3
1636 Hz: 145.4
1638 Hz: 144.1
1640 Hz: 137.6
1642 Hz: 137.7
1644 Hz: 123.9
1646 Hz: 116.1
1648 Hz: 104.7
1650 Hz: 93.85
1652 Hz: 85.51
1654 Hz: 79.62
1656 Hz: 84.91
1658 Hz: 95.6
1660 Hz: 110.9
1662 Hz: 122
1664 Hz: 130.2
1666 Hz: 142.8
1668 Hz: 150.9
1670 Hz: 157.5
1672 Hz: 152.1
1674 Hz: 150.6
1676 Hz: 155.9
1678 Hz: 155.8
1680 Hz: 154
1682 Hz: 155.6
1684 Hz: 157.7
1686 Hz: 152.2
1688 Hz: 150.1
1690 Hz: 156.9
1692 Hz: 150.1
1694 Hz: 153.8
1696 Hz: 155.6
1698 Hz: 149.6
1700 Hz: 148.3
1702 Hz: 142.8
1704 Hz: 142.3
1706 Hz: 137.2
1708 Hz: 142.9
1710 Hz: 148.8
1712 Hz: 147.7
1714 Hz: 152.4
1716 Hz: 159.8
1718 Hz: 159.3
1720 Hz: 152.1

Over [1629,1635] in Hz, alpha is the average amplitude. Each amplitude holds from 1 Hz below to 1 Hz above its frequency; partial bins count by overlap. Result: 151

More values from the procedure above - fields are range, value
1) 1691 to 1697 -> 153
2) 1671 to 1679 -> 154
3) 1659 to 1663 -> 116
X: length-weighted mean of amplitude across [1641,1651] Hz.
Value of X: 115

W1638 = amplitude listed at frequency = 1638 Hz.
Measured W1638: 144.1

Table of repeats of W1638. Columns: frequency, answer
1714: 152.4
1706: 137.2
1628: 147.9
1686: 152.2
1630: 149.2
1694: 153.8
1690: 156.9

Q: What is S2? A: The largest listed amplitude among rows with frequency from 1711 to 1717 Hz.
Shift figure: 159.8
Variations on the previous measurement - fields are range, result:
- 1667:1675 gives 157.5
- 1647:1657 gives 104.7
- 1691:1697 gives 155.6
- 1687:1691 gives 156.9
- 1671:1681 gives 155.9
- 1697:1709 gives 149.6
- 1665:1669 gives 150.9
